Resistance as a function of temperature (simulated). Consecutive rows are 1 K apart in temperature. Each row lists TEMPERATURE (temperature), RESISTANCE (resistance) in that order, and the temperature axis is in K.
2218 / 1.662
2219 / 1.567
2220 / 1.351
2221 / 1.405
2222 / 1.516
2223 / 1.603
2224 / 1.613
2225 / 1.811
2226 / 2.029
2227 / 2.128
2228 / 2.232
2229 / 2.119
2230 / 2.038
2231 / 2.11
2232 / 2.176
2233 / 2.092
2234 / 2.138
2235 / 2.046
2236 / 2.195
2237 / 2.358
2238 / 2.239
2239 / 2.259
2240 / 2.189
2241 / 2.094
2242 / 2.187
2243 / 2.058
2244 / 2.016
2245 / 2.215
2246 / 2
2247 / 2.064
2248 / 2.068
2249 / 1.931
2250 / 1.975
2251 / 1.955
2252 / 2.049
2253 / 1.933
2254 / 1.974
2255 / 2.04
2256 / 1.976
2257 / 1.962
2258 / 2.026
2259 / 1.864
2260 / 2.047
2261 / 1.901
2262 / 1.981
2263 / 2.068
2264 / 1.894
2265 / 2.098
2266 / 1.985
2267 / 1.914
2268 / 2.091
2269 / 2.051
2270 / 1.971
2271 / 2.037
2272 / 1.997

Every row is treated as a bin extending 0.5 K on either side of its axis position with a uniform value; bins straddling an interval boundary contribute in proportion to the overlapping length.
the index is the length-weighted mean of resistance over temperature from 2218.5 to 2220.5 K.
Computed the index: 1.46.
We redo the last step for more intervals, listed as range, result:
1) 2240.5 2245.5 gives 2.11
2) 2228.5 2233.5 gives 2.11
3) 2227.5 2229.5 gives 2.18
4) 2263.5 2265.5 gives 2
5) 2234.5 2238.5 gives 2.21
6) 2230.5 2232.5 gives 2.14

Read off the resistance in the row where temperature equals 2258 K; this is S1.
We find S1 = 2.026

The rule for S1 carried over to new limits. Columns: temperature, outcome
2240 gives 2.189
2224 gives 1.613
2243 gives 2.058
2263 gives 2.068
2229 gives 2.119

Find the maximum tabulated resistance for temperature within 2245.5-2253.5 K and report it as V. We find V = 2.068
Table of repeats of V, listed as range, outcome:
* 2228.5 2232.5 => 2.176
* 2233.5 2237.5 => 2.358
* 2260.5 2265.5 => 2.098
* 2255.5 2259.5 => 2.026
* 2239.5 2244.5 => 2.189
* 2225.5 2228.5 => 2.232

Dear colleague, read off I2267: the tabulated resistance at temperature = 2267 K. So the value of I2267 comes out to 1.914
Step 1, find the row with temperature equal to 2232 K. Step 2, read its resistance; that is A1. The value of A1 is 2.176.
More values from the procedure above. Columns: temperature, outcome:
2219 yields 1.567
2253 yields 1.933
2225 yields 1.811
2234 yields 2.138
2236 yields 2.195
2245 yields 2.215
